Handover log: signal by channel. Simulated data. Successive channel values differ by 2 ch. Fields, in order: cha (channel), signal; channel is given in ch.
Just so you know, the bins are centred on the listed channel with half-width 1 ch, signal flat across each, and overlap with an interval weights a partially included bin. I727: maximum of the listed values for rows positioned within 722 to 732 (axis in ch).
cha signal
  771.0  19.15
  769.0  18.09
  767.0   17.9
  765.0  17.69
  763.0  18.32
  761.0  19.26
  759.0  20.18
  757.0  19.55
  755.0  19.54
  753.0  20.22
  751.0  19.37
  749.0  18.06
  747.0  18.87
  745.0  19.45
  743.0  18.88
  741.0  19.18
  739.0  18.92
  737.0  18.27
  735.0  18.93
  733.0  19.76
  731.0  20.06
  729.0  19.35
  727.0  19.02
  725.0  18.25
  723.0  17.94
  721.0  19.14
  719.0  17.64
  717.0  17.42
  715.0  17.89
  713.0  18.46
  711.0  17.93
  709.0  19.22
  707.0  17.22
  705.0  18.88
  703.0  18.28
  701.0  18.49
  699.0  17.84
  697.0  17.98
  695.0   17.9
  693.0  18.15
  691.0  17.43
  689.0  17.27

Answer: 20.06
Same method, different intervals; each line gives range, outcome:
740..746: 19.45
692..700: 18.15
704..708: 18.88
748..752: 19.37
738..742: 19.18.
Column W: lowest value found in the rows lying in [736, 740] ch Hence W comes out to 18.27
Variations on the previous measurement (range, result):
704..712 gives 17.22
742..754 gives 18.06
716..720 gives 17.42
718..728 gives 17.64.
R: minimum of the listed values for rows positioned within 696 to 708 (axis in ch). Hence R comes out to 17.22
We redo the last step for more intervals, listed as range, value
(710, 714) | 17.93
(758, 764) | 18.32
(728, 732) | 19.35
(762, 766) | 17.69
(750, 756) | 19.37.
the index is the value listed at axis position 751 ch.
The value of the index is 19.37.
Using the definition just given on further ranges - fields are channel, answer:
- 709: 19.22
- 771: 19.15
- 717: 17.42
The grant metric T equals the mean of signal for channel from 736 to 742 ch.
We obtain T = 18.8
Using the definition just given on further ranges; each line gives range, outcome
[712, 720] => 17.9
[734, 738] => 18.6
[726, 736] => 19.4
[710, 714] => 18.2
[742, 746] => 19.2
